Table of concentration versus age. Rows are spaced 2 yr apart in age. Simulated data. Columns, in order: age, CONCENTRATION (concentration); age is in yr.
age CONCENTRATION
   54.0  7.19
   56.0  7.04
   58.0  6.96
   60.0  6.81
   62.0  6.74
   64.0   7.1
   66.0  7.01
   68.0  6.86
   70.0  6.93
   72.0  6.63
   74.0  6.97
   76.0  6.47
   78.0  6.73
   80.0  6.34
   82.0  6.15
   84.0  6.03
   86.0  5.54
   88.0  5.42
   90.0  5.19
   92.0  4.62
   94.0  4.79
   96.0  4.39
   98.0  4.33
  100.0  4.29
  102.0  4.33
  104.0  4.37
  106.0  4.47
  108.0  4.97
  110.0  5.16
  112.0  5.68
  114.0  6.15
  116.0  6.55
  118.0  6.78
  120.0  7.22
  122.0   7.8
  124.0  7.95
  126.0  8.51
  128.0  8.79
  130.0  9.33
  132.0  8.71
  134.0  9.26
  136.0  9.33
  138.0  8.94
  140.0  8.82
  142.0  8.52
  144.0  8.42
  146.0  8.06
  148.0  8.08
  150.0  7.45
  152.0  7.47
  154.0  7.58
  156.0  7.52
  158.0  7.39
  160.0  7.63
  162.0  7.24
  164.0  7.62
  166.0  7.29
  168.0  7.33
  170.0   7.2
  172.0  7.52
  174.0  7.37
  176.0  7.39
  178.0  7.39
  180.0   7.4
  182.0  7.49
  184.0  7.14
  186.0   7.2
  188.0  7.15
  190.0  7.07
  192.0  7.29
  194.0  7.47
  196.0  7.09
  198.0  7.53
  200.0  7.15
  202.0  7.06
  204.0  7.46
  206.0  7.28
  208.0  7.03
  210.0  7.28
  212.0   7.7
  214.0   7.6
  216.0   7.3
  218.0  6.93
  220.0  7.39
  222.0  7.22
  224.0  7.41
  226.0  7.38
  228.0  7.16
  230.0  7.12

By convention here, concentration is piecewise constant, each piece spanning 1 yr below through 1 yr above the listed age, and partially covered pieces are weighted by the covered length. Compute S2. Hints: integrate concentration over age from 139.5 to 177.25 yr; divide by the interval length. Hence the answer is 7.66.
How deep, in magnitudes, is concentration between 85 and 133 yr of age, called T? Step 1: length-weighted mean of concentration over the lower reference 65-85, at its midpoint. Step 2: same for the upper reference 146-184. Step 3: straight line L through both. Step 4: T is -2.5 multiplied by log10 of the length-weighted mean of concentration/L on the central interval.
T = 0.15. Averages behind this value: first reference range 6.61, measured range 6.06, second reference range 7.47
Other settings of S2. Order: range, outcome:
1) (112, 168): 7.89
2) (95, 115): 4.81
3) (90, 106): 4.49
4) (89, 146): 6.73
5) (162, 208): 7.31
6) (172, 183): 7.42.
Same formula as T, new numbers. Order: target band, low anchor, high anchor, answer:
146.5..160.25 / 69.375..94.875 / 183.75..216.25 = -0.13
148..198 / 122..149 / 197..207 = 0.07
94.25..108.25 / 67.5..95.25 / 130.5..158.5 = 0.45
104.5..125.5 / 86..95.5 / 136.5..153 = 0.04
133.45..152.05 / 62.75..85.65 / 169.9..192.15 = -0.20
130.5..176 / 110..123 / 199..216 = -0.16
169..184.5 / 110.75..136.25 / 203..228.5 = 0.02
